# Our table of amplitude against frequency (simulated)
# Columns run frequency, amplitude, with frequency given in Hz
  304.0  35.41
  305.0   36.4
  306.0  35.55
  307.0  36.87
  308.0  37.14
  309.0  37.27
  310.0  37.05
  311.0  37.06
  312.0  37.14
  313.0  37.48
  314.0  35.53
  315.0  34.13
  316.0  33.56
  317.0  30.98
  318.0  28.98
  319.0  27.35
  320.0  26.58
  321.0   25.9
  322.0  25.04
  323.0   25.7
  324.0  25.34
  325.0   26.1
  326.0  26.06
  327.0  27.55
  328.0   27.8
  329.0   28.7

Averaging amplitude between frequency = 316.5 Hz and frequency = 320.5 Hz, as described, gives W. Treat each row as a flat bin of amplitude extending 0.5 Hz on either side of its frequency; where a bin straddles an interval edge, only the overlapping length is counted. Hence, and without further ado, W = 28.5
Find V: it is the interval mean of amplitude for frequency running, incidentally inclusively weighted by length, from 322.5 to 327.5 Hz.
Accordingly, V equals 26.1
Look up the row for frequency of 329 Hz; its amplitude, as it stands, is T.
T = 28.7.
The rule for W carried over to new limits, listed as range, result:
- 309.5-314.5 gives 36.9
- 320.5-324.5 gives 25.5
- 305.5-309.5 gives 36.7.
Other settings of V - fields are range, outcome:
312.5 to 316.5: 35.2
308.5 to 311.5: 37.1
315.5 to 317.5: 32.3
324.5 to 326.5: 26.1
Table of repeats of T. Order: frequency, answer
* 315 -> 34.13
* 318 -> 28.98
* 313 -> 37.48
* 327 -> 27.55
